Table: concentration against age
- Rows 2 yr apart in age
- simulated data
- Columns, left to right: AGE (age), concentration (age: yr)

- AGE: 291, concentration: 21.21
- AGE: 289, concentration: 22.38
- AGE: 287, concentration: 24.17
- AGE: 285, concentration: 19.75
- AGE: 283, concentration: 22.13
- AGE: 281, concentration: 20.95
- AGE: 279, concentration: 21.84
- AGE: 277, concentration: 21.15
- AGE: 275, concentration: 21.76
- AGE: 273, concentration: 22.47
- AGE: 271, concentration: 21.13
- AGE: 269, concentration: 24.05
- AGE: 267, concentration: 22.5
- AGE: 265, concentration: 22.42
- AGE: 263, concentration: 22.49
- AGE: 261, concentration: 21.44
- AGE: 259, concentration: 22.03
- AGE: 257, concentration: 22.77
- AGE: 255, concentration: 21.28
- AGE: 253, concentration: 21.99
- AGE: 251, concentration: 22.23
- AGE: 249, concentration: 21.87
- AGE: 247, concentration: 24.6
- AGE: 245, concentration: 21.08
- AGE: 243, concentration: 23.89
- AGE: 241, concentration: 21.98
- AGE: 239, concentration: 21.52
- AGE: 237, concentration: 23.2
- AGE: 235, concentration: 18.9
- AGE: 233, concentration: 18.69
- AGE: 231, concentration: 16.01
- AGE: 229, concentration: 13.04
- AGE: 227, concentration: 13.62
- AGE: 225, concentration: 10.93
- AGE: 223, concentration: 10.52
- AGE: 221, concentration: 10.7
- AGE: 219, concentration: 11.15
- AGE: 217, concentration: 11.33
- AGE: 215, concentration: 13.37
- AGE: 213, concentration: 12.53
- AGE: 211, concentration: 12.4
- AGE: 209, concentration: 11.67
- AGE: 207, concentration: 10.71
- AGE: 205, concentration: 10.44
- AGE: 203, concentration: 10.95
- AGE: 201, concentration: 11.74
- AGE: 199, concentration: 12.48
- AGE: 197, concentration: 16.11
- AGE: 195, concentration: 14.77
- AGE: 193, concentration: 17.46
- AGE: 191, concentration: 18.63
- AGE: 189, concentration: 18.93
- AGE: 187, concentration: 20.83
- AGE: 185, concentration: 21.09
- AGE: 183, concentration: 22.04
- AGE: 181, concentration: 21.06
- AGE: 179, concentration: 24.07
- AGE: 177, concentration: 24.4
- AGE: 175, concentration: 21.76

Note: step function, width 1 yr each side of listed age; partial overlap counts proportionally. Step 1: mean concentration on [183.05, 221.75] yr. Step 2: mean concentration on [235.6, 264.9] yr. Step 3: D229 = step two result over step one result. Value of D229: 1.56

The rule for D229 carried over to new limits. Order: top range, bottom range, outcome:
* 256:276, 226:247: 1.15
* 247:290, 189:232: 1.70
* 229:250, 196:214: 1.72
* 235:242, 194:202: 1.58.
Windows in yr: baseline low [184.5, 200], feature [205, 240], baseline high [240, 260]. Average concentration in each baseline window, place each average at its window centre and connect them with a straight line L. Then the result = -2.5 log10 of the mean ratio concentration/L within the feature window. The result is 0.39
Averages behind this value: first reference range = 17.4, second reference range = 22.4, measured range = 14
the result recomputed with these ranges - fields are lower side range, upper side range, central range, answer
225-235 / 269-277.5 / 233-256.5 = -0.24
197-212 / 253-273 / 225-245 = -0.08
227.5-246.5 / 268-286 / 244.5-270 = -0.08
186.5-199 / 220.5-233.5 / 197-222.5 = 0.28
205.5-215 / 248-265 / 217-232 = 0.23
